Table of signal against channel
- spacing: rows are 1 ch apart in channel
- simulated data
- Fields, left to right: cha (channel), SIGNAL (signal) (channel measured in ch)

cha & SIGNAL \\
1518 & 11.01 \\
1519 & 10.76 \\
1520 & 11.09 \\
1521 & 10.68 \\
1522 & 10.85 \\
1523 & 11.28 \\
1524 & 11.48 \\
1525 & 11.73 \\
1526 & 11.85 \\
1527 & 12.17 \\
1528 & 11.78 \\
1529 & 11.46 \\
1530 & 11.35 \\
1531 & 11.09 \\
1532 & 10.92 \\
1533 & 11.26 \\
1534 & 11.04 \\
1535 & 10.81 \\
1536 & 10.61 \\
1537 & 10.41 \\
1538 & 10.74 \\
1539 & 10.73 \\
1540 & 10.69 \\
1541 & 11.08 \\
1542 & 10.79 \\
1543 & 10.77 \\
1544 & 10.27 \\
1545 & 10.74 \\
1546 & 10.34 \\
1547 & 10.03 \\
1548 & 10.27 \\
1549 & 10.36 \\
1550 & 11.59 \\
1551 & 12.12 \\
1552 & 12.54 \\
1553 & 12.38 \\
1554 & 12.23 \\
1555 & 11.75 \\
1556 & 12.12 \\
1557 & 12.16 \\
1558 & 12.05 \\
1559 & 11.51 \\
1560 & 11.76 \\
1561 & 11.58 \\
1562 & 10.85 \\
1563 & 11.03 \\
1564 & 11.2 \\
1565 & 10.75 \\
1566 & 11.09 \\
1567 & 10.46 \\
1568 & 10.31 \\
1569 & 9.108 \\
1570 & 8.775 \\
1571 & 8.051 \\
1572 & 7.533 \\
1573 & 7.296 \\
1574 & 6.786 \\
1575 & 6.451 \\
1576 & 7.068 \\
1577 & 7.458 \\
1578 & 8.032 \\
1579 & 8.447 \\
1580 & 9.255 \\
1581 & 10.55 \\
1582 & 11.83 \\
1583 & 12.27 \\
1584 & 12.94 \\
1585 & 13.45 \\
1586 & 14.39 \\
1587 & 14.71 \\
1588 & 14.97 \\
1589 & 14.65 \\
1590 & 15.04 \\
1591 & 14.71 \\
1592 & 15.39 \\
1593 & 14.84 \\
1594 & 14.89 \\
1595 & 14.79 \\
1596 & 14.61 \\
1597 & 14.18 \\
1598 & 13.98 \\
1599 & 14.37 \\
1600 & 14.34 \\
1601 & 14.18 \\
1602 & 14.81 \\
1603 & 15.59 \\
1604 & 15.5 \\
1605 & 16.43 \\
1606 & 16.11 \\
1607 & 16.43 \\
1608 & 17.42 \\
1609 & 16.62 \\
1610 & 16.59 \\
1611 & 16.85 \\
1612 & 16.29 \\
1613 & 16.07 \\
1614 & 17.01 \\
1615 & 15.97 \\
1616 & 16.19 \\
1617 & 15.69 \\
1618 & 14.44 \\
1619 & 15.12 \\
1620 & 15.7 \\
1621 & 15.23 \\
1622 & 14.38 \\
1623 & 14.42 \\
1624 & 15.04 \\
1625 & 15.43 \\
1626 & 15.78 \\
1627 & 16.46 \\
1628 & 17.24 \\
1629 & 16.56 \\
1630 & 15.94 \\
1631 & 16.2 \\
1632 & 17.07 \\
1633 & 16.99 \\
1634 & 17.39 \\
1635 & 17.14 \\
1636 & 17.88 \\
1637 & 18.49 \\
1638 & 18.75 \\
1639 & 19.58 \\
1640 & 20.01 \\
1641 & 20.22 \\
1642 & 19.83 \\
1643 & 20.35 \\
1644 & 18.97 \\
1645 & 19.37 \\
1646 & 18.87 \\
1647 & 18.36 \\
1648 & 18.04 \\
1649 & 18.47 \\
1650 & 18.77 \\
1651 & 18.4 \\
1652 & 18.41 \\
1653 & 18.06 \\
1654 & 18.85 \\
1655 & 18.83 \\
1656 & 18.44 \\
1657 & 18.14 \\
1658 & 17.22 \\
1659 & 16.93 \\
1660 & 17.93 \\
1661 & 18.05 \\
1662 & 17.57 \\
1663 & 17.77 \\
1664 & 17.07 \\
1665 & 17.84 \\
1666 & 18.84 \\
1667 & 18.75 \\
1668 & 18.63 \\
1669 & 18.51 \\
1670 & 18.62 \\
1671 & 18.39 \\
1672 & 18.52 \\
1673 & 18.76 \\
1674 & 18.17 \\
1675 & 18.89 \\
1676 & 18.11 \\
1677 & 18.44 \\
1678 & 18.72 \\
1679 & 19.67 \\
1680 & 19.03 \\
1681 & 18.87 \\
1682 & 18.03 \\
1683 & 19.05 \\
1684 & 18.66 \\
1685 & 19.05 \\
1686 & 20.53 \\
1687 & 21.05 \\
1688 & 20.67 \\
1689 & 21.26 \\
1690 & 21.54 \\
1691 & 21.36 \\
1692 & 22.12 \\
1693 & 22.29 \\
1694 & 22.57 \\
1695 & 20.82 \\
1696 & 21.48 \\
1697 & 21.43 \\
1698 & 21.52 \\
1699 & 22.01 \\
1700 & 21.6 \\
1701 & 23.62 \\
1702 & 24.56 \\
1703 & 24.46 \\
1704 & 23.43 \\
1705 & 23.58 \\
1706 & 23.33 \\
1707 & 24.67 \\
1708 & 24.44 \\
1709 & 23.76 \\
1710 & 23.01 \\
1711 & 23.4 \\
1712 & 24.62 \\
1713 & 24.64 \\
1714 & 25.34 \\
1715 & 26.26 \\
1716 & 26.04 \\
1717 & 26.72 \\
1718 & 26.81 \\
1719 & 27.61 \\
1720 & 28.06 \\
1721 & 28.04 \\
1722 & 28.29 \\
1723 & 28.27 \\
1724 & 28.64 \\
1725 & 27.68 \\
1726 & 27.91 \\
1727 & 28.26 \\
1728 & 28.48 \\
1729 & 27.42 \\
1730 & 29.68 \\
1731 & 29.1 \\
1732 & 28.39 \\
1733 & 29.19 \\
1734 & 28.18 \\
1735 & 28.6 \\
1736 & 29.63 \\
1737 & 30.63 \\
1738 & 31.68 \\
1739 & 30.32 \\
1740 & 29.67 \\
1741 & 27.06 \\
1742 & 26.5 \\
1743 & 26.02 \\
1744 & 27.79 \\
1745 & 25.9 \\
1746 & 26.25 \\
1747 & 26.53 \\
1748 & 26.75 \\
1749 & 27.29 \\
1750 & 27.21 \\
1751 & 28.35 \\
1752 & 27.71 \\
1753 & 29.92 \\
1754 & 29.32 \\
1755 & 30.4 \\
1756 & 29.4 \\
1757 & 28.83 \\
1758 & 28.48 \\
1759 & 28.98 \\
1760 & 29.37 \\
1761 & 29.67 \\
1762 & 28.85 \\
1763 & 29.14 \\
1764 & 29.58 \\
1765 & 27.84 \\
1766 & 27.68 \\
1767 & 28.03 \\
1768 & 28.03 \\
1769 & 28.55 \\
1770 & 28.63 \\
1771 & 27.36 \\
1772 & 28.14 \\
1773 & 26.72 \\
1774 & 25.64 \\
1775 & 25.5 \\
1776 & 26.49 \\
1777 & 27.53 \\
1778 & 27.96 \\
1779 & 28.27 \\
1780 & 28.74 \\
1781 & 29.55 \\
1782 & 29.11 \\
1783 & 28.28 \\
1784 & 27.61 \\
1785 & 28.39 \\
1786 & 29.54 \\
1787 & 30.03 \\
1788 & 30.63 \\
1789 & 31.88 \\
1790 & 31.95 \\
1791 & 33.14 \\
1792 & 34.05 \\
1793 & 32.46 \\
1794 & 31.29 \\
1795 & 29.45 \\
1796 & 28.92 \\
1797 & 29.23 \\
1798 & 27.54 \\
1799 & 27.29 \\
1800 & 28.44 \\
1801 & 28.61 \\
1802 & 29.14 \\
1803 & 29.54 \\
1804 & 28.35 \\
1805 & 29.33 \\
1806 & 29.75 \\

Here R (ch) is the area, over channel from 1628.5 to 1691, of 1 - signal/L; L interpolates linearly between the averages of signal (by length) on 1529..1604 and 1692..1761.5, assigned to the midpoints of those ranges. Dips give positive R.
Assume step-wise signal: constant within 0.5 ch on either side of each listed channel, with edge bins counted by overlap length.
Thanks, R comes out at 5.0 ch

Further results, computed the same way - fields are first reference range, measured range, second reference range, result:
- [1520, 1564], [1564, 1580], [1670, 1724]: 5.67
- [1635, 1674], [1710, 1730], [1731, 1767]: -1.17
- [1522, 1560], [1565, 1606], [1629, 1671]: 6.10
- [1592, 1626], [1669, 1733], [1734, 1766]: 2.42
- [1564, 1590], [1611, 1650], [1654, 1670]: -4.90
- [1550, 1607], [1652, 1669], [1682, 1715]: 0.91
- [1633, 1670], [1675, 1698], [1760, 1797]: 1.25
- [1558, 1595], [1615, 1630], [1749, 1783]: -0.25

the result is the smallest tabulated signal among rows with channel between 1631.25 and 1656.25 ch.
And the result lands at 16.99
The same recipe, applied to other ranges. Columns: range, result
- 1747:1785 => 25.5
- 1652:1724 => 16.93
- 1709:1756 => 23.01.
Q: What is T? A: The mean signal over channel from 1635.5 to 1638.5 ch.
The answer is 18.4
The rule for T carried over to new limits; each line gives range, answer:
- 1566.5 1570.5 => 9.66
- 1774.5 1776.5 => 26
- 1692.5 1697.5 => 21.7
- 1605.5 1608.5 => 16.7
